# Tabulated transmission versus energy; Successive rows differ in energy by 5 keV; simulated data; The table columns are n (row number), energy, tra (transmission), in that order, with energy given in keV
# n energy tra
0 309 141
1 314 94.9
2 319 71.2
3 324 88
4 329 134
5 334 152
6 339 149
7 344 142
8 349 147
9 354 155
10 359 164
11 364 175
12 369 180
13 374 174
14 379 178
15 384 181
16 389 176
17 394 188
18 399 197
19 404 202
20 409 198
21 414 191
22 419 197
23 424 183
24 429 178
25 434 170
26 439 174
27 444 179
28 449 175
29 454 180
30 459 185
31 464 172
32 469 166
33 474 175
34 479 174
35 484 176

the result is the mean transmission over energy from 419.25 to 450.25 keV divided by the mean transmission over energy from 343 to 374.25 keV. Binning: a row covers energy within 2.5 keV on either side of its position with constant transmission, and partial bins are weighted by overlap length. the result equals 1.10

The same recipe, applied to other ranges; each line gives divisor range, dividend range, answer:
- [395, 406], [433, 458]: 0.89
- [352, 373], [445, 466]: 1.05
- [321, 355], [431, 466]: 1.29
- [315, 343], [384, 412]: 1.61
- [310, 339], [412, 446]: 1.60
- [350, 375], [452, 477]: 1.04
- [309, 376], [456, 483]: 1.24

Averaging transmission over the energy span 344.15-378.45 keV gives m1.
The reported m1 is 165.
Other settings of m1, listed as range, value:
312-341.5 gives 115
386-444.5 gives 186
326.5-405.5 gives 168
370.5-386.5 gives 178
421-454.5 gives 177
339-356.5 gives 148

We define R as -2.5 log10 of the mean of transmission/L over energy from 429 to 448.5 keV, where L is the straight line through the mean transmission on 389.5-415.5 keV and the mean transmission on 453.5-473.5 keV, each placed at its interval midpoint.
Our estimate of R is 0.05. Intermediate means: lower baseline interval 194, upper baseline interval 175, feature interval 175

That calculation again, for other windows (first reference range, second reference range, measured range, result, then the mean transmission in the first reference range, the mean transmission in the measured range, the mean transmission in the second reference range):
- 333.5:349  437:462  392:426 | -0.16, 147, 194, 179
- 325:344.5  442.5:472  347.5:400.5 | -0.15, 140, 174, 176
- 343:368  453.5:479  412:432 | -0.11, 159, 187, 175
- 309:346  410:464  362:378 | -0.22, 120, 177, 181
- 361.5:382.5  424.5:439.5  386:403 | -0.07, 177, 188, 175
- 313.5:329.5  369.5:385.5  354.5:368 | -0.10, 92.7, 169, 178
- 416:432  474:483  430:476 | 0.03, 186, 175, 175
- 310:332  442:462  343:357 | -0.25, 101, 149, 180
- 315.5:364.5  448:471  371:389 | -0.19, 135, 178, 176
